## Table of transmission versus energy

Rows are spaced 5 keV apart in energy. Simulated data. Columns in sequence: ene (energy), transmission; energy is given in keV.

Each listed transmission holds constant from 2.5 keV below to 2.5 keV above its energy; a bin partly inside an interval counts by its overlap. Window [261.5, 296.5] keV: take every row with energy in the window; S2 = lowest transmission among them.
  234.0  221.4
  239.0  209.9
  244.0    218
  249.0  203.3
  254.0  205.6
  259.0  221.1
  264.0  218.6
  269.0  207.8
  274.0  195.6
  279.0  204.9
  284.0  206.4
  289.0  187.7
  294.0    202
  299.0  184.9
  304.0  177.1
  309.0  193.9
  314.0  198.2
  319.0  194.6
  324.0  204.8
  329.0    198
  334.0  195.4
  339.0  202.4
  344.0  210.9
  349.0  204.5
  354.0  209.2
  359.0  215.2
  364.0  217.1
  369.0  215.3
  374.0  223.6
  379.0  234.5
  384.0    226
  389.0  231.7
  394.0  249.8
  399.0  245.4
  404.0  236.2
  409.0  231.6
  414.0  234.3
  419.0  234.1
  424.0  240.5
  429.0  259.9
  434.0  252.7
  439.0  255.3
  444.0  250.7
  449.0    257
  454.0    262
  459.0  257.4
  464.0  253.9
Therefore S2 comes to 187.7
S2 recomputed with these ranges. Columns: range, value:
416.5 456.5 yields 234.1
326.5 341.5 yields 195.4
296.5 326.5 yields 177.1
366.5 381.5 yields 215.3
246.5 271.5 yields 203.3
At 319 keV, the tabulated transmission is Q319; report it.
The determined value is 194.6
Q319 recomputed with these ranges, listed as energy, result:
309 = 193.9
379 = 234.5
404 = 236.2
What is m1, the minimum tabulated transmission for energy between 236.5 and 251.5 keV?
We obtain 203.3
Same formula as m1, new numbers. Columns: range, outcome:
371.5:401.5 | 223.6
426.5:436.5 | 252.7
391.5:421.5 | 231.6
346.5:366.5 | 204.5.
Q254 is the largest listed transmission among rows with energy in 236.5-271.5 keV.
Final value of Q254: 221.1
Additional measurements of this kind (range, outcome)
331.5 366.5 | 217.1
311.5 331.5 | 204.8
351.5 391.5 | 234.5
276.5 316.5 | 206.4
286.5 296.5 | 202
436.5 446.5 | 255.3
